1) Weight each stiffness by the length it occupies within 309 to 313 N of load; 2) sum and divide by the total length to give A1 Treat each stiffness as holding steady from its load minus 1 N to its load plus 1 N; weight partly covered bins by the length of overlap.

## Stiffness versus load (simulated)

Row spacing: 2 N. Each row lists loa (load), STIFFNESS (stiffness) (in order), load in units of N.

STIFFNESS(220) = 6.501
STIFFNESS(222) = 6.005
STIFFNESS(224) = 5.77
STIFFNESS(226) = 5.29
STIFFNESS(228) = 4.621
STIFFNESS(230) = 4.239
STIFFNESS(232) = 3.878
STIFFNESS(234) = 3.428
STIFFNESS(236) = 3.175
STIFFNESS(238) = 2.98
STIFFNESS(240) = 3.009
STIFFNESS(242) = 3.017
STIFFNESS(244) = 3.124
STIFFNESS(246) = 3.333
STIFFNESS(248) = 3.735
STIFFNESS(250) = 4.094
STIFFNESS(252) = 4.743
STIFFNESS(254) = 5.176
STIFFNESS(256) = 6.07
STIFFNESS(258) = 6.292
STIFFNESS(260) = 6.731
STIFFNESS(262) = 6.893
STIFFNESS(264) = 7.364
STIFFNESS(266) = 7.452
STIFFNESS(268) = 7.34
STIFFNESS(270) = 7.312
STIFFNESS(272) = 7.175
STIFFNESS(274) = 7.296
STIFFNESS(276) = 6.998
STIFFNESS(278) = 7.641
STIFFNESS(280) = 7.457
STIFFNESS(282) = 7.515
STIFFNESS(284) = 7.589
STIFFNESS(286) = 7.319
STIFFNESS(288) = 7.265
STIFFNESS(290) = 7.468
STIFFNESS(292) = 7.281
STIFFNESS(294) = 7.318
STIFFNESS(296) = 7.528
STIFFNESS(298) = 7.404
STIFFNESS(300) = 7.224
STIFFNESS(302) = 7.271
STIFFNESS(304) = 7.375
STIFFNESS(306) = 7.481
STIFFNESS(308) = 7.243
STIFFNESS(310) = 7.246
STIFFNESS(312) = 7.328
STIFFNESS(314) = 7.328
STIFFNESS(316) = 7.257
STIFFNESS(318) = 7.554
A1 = 7.29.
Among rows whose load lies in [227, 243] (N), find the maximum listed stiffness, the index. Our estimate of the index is 4.621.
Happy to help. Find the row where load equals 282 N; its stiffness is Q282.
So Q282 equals 7.515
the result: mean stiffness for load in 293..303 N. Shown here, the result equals 7.35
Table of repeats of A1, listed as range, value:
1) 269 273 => 7.24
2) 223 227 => 5.53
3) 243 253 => 3.81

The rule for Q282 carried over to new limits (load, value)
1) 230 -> 4.239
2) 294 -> 7.318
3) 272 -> 7.175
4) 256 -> 6.07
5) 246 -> 3.333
